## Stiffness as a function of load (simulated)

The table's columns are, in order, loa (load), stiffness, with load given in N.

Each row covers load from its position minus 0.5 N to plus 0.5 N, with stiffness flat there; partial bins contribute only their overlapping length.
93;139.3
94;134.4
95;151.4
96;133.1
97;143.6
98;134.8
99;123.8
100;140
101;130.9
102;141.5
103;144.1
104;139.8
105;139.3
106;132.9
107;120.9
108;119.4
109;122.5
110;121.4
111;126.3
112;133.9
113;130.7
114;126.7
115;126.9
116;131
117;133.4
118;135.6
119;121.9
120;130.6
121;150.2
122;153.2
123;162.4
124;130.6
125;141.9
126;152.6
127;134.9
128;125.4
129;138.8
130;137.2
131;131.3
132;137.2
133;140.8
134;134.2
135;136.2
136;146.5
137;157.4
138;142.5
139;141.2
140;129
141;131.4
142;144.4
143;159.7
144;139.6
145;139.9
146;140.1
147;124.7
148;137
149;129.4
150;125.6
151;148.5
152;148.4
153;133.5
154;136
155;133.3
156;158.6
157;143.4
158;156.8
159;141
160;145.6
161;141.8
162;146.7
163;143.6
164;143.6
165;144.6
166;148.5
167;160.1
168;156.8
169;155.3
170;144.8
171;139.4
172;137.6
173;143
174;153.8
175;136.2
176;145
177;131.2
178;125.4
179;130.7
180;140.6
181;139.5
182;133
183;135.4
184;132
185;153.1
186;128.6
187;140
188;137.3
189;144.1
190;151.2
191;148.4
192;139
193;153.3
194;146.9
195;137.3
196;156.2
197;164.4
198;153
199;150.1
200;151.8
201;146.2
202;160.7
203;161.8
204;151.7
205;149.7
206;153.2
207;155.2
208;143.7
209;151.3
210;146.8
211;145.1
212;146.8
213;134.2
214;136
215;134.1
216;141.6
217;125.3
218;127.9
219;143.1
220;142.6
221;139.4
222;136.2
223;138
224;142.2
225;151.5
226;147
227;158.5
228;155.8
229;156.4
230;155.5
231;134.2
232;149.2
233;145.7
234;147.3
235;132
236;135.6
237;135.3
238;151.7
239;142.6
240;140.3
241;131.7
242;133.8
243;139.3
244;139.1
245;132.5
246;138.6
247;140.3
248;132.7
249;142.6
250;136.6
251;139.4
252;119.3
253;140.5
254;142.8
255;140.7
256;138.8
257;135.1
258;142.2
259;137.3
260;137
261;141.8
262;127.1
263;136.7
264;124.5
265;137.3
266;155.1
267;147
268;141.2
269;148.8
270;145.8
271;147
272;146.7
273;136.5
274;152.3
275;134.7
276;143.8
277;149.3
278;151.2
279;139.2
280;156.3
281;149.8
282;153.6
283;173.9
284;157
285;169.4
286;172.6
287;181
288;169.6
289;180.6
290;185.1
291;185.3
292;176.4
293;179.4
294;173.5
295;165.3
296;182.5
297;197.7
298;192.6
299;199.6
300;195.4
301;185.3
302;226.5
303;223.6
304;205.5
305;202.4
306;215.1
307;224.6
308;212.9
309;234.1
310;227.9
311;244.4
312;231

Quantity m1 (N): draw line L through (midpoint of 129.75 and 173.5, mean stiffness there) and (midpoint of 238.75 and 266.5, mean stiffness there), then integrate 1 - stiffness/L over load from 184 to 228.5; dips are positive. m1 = -1.98 N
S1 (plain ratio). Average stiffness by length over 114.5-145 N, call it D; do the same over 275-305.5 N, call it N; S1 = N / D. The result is 1.27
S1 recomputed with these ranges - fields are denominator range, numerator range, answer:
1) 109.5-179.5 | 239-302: 1.10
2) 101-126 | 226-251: 1.06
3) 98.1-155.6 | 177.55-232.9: 1.06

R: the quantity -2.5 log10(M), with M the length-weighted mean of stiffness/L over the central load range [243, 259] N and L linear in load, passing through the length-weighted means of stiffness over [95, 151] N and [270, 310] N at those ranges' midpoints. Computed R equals 0.22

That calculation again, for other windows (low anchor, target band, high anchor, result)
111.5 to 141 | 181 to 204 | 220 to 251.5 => -0.05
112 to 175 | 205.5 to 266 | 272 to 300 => 0.12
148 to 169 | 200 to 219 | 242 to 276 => -0.03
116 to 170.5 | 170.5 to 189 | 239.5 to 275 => 0.02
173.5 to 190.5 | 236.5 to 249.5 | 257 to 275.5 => 0.01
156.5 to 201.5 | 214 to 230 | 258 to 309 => 0.08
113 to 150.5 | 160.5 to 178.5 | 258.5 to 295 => -0.02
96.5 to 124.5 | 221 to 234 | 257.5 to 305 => 0.05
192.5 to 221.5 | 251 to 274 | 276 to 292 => 0.14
